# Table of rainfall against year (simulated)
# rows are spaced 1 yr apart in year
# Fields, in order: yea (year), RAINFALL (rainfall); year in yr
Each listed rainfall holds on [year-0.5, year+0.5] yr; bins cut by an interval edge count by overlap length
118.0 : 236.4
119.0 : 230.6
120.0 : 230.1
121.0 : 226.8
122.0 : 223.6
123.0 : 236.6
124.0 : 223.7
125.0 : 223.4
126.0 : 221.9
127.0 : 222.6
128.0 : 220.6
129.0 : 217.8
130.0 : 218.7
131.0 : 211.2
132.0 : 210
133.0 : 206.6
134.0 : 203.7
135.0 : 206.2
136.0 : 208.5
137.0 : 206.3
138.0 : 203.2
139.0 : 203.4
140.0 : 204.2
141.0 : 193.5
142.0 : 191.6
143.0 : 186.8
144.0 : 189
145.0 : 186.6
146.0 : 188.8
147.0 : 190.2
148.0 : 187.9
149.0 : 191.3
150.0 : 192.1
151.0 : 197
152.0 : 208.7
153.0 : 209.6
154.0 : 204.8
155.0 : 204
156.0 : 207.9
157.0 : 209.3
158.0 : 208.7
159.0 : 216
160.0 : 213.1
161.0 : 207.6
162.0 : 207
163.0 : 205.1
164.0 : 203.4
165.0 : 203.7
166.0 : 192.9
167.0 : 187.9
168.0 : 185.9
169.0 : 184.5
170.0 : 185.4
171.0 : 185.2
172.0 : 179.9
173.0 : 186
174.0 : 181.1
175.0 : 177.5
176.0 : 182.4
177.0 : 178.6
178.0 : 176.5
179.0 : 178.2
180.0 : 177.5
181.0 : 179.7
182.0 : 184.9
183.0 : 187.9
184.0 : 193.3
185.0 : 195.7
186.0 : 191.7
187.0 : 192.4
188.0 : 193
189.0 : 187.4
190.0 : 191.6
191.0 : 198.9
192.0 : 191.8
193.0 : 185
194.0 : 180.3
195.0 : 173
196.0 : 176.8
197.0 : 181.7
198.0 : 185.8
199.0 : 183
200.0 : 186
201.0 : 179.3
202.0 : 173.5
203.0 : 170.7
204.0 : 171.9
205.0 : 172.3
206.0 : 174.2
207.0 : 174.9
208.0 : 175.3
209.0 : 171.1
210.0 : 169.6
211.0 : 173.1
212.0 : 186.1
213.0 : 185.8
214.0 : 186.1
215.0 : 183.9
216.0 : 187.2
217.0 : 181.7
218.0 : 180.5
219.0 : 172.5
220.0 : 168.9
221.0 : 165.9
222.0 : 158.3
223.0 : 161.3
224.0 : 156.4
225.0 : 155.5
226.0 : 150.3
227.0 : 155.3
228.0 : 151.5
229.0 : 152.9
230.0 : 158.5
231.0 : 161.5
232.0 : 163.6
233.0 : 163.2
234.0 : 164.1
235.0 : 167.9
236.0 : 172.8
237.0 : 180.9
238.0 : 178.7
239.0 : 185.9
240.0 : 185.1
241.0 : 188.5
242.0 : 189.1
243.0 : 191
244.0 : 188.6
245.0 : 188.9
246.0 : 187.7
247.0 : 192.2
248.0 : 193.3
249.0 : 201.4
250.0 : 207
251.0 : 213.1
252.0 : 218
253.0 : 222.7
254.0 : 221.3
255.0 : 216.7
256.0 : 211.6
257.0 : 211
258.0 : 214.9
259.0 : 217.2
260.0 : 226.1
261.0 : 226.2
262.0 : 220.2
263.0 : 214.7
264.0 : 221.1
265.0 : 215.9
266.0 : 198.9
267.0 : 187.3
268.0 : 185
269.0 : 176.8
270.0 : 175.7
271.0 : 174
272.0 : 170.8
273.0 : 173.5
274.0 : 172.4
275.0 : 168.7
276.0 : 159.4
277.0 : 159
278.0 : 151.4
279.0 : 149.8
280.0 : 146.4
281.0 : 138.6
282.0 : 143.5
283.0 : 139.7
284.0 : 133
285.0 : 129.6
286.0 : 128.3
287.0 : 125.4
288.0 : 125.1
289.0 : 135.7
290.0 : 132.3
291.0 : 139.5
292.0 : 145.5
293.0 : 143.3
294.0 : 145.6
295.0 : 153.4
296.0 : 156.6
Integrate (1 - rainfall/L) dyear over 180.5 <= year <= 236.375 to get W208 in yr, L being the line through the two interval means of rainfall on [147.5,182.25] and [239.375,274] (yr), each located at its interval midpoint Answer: 6.0 yr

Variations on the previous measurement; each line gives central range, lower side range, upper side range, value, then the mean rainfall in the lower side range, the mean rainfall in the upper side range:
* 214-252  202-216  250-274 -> 2.6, 177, 204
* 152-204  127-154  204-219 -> -0.2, 202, 178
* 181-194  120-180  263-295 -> -0.1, 201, 159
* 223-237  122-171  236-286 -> 2.2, 204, 186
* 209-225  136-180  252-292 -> 1.0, 195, 176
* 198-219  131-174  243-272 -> 2.4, 199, 204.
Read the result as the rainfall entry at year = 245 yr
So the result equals 188.9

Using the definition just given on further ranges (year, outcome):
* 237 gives 180.9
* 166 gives 192.9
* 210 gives 169.6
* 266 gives 198.9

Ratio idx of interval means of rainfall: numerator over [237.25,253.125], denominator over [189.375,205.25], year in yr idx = 1.07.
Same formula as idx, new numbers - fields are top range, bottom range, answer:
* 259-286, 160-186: 0.93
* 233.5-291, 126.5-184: 0.92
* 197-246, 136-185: 0.90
